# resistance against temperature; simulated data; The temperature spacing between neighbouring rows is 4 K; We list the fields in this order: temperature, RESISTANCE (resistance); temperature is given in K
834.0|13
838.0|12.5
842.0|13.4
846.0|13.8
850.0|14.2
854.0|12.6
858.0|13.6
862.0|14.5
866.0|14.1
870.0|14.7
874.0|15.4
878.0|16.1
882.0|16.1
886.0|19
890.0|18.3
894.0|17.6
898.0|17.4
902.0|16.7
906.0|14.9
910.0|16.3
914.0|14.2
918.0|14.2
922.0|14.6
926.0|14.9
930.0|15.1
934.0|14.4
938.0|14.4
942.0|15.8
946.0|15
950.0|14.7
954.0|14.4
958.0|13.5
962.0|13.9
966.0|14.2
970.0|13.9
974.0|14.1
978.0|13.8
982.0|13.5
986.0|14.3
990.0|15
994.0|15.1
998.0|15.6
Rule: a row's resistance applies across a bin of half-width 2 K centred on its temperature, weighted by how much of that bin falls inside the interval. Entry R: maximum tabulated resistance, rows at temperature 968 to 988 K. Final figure 14.3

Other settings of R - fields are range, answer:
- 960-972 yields 14.2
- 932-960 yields 15.8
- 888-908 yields 18.3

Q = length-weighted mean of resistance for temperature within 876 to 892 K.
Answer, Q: 17.4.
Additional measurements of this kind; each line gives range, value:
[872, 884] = 15.9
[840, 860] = 13.5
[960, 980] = 14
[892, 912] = 16.6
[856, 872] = 14.2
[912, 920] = 14.2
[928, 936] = 14.8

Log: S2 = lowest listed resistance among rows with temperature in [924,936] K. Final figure 14.4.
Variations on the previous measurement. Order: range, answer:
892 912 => 14.9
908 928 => 14.2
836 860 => 12.5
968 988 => 13.5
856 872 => 13.6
